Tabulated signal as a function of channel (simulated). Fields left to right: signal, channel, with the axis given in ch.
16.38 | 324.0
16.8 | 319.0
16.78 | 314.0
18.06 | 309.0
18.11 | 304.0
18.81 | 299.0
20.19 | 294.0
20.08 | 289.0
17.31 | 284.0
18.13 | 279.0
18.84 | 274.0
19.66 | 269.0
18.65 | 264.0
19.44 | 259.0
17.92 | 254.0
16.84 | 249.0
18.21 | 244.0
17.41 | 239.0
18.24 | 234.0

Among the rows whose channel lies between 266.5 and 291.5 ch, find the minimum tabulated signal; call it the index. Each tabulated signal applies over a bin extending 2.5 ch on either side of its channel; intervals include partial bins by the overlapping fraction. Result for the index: 17.31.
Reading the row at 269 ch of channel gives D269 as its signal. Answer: 19.66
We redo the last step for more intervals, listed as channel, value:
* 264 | 18.65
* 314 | 16.78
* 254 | 17.92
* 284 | 17.31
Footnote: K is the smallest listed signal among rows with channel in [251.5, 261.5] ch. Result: 17.92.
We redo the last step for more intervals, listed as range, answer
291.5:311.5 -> 18.06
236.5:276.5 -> 16.84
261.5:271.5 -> 18.65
